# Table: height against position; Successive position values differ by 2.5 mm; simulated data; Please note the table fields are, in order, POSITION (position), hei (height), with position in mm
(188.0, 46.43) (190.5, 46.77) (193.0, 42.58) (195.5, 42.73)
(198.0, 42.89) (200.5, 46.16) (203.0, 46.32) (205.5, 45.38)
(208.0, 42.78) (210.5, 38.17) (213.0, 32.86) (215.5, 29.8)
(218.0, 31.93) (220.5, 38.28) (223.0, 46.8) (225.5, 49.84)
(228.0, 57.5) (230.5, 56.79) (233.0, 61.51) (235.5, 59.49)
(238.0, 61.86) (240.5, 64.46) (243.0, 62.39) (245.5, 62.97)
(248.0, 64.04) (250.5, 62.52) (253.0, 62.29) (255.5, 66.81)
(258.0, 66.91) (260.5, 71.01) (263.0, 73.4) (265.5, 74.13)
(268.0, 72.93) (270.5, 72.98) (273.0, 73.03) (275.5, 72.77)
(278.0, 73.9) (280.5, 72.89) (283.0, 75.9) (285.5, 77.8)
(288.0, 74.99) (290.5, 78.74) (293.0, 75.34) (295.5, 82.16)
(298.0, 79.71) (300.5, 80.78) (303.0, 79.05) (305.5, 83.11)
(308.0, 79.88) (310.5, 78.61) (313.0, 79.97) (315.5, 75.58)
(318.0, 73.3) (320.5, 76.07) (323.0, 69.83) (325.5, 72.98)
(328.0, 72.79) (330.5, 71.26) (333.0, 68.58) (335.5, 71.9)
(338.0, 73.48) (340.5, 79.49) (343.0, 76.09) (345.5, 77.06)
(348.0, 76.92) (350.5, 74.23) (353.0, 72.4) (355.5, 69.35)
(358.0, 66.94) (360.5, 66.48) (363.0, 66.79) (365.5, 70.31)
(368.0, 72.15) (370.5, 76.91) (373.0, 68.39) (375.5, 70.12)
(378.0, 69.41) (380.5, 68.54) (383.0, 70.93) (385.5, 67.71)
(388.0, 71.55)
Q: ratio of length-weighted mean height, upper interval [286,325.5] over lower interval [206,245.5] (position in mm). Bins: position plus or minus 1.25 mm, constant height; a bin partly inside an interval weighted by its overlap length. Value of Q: 1.57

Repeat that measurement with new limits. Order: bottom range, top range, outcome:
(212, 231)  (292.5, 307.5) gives 1.89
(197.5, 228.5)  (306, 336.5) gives 1.78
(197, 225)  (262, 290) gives 1.84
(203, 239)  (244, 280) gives 1.49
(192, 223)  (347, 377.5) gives 1.76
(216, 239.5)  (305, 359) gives 1.46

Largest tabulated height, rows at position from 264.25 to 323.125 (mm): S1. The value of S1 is 83.11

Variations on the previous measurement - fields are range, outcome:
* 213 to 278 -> 74.13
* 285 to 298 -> 82.16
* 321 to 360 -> 79.49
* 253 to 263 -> 73.4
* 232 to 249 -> 64.46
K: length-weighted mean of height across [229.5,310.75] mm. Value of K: 71.3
